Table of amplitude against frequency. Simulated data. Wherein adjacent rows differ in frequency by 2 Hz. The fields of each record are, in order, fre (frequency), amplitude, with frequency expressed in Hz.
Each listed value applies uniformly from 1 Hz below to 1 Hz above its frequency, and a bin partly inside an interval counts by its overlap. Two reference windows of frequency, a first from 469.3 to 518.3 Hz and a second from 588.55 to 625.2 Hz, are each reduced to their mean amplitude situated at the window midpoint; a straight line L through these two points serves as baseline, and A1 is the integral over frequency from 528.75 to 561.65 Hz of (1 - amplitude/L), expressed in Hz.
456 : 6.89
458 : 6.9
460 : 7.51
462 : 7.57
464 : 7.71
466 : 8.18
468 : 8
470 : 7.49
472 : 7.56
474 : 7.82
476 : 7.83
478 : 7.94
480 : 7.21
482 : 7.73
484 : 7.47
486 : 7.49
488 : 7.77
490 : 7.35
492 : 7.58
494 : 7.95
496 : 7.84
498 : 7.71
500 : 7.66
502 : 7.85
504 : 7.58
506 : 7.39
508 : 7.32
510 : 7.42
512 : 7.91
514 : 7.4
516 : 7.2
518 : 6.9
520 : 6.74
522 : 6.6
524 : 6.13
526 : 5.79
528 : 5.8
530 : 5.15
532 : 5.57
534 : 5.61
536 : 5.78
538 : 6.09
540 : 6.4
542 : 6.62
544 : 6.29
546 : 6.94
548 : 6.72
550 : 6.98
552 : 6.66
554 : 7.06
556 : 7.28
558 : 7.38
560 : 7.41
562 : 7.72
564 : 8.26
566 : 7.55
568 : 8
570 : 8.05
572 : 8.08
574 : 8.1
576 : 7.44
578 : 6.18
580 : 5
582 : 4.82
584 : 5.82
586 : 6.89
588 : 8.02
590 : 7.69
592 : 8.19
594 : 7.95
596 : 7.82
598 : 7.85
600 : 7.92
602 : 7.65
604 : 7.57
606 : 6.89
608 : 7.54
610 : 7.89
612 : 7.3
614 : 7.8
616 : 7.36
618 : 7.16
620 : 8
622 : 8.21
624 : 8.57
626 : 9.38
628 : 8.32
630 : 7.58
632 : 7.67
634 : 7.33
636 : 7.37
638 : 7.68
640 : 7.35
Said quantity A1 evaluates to 4.9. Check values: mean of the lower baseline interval 7.58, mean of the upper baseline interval 7.75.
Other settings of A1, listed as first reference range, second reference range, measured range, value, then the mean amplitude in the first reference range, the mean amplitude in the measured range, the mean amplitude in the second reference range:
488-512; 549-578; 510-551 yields 6.1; 7.62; 6.46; 7.52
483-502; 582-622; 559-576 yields -0.7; 7.66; 7.87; 7.49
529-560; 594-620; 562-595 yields -0.9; 6.47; 7.27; 7.59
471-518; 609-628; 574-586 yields 2.6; 7.59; 6.13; 7.98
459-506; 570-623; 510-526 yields 1.4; 7.68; 6.94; 7.36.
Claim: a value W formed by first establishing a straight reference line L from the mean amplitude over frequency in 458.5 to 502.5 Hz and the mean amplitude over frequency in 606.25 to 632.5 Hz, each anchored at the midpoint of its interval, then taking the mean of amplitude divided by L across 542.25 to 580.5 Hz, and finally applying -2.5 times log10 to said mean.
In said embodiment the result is 0.08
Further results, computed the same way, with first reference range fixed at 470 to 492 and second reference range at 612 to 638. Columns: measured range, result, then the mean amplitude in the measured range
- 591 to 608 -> 0.01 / 7.72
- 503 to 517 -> 0.03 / 7.46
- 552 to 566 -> 0.04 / 7.46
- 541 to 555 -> 0.15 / 6.75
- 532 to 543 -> 0.26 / 6.05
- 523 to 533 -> 0.33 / 5.69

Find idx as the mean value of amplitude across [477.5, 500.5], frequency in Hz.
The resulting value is 7.63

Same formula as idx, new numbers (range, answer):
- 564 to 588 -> 7.01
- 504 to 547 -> 6.55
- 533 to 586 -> 6.86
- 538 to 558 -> 6.77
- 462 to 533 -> 7.29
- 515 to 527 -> 6.56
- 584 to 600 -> 7.66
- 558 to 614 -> 7.4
